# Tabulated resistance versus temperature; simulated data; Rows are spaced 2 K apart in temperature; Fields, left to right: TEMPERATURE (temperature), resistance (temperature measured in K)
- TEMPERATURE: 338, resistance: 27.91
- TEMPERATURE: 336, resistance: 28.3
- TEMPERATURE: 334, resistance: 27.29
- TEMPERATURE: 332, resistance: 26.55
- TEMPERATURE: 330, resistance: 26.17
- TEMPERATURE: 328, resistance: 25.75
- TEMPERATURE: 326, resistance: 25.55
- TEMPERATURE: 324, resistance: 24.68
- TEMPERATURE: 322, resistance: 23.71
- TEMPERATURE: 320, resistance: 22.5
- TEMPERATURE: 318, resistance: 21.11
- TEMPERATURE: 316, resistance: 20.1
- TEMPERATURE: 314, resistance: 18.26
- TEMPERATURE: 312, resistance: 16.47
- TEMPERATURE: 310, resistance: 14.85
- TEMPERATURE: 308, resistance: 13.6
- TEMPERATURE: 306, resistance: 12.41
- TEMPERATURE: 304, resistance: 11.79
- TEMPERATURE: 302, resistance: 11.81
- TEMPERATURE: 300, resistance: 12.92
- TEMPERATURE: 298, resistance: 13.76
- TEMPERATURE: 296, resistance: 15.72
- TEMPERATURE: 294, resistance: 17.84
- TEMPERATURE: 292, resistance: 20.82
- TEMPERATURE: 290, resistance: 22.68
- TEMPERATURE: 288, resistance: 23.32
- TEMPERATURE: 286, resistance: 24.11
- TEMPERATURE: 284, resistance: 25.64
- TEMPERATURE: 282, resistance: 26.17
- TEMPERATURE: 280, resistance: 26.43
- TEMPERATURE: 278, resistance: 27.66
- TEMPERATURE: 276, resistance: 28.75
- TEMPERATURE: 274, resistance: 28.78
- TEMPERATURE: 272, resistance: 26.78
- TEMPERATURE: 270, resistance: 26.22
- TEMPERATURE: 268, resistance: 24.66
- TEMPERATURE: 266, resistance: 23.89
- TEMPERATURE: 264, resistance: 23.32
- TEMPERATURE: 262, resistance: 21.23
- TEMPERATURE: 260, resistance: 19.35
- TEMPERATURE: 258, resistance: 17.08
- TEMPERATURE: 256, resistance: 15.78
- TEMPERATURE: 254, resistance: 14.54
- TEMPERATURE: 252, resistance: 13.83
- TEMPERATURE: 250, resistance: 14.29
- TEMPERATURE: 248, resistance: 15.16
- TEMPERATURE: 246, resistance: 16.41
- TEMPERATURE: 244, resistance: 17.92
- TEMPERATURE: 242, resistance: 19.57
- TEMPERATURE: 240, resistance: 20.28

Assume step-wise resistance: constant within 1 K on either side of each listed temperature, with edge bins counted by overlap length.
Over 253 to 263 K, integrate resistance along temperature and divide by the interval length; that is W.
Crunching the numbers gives 17.6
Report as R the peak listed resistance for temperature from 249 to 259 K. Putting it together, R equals 17.08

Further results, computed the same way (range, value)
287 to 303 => 23.32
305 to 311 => 14.85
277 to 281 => 27.66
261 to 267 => 23.89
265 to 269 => 24.66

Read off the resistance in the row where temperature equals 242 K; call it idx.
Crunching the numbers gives 19.57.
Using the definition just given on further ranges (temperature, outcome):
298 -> 13.76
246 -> 16.41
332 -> 26.55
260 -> 19.35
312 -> 16.47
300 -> 12.92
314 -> 18.26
